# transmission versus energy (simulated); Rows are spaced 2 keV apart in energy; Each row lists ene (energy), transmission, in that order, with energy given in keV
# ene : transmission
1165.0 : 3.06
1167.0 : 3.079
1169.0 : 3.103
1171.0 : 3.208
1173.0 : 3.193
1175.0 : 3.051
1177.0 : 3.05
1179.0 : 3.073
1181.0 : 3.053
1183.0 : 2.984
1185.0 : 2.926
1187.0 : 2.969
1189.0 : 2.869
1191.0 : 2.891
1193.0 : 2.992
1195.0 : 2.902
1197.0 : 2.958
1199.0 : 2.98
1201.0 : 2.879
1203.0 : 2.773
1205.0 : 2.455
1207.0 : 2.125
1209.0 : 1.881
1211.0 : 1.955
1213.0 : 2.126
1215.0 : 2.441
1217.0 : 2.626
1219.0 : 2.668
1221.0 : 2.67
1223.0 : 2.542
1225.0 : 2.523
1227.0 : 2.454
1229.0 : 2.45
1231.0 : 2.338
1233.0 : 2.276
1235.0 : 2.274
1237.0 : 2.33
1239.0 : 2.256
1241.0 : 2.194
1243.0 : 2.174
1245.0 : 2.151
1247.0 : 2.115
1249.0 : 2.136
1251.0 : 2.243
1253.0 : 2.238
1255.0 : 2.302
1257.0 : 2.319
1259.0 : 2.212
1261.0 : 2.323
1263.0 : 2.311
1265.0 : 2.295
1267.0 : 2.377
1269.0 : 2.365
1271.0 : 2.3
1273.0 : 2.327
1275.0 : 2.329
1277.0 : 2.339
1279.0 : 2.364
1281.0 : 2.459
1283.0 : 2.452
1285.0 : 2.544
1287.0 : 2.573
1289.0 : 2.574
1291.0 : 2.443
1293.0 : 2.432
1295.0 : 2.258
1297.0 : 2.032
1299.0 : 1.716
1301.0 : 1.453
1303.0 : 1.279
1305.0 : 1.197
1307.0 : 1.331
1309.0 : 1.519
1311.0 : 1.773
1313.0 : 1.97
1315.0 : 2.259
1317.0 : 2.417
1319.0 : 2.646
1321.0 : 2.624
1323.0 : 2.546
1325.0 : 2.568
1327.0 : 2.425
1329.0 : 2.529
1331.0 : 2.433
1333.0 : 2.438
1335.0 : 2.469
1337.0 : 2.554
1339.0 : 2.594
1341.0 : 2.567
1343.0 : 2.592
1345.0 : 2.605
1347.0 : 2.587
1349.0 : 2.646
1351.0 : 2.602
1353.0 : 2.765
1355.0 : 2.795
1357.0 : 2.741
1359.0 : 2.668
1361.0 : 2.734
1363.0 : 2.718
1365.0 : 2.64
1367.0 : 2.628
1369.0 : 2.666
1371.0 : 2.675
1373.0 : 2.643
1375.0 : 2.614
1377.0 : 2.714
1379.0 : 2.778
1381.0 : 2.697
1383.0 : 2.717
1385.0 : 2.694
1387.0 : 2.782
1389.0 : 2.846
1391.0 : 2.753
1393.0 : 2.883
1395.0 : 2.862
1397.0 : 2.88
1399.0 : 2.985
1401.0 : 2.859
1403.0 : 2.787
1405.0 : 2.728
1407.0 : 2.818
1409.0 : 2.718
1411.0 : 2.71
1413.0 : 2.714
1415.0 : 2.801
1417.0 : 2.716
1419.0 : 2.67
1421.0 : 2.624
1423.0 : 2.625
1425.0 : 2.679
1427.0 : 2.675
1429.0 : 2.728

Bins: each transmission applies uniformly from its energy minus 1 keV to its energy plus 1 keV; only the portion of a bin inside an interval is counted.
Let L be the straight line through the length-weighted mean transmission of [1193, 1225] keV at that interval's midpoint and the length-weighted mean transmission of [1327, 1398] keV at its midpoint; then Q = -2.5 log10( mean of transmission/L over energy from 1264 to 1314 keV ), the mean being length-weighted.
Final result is 0.231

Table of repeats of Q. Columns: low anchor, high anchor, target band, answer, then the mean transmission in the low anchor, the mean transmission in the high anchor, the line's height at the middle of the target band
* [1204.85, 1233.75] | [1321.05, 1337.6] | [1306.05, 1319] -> 0.268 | 2.37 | 2.5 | 2.48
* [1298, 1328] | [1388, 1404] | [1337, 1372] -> -0.103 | 1.98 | 2.86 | 2.42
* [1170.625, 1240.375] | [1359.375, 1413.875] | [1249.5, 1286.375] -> 0.151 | 2.65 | 2.75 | 2.69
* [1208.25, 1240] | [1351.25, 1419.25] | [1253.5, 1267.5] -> 0.069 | 2.37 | 2.75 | 2.45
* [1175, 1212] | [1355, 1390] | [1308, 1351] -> 0.127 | 2.77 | 2.71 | 2.72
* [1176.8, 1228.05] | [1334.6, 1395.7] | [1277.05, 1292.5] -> 0.087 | 2.68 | 2.69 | 2.68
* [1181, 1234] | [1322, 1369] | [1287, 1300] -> 0.151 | 2.61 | 2.6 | 2.61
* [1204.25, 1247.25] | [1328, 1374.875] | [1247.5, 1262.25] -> 0.066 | 2.32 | 2.62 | 2.39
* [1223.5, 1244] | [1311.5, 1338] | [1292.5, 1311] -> 0.395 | 2.33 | 2.44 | 2.41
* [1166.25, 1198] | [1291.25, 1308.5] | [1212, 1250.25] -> 0.059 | 3.02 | 1.74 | 2.49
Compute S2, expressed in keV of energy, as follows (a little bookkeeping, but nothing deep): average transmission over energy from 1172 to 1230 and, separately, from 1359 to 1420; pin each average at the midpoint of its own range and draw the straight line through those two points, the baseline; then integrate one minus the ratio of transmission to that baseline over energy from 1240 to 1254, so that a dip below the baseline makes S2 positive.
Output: 2.8 keV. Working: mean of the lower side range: 2.71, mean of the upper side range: 2.75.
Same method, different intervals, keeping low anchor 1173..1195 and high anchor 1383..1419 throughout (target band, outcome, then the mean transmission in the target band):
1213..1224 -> 1.5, 2.55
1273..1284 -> 2.0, 2.38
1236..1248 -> 3.0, 2.2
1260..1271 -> 2.2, 2.33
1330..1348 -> 2.0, 2.54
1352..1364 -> 0.4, 2.74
